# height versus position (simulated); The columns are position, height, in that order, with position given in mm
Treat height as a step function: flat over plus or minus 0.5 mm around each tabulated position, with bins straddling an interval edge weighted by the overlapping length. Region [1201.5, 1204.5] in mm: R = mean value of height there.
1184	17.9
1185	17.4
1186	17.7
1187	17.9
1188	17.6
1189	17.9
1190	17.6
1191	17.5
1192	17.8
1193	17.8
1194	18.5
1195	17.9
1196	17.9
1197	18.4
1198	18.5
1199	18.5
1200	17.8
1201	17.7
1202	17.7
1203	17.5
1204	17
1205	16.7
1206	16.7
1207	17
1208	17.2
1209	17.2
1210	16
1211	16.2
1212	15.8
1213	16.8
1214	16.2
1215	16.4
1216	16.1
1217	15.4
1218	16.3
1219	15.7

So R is 17.4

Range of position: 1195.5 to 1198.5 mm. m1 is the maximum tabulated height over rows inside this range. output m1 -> 18.5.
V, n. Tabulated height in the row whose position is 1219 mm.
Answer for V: 15.7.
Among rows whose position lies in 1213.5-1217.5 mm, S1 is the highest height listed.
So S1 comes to 16.4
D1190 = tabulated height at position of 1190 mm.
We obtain 17.6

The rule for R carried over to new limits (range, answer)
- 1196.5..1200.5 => 18.3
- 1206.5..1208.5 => 17.1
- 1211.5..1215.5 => 16.3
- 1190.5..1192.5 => 17.6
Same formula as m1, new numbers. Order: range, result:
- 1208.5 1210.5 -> 17.2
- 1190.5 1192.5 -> 17.8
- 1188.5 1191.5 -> 17.9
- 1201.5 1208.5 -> 17.7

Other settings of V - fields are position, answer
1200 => 17.8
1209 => 17.2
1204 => 17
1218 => 16.3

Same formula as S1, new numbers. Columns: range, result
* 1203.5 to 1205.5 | 17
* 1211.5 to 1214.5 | 16.8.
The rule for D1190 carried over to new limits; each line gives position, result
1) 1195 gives 17.9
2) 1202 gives 17.7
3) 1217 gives 15.4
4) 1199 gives 18.5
